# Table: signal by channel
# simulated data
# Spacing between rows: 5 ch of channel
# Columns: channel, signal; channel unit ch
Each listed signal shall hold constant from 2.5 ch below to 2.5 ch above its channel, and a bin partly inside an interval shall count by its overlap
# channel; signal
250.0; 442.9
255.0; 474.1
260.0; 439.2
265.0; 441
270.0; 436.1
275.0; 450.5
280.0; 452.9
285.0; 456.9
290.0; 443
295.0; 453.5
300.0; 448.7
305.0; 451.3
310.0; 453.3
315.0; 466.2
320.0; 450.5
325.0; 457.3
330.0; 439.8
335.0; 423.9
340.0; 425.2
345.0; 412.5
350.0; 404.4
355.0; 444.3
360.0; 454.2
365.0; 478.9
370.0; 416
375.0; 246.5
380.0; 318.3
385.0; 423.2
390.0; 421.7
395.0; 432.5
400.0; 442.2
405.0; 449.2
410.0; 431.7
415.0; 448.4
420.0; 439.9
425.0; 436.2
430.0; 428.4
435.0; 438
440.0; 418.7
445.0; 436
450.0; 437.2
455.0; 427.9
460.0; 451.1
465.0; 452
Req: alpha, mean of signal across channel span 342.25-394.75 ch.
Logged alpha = 403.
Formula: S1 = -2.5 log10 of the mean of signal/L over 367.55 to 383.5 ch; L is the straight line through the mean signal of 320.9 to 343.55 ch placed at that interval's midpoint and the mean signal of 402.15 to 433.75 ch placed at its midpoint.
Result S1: 0.30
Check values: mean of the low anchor 436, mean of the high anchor 439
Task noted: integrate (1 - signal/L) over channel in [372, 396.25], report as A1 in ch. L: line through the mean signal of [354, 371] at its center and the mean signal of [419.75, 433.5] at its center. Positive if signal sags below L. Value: 4.3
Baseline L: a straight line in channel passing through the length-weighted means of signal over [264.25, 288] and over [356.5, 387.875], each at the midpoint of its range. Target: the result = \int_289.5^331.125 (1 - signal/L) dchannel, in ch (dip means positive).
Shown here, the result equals -2.4 ch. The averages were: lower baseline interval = 448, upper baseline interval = 392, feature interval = 452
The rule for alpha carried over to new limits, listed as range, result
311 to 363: 439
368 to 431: 410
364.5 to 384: 358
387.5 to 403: 433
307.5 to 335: 451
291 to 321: 454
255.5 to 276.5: 444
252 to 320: 451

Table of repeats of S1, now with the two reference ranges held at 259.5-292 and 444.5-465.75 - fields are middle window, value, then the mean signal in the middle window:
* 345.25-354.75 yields 0.07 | 416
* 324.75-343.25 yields 0.03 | 433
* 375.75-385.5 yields 0.29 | 338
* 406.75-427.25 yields 0.01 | 439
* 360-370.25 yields -0.03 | 456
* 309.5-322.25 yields -0.03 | 457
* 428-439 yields 0.02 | 431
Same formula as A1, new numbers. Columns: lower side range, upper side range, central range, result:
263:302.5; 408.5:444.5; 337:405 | 4.5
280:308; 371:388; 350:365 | -3.2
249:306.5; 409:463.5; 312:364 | 0.6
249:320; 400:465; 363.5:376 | 1.5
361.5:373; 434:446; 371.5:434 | 3.4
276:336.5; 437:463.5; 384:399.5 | 0.5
